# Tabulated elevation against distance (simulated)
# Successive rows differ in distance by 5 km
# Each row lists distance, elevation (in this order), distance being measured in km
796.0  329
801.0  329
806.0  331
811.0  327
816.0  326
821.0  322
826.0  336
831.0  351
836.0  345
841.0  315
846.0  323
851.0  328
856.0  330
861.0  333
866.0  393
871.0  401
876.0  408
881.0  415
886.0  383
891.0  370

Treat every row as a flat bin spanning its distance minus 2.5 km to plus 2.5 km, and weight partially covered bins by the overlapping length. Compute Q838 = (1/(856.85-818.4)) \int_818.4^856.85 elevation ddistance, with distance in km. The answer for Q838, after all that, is 331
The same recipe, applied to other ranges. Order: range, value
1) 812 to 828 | 328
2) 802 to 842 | 332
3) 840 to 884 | 362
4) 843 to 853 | 325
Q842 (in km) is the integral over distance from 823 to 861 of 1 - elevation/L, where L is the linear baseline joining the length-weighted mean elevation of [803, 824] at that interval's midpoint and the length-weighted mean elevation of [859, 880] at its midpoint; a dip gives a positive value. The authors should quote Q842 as 2.6 km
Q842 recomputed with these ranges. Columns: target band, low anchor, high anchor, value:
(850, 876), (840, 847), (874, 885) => 0.30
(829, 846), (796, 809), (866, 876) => 1.45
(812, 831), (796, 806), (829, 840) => 0.40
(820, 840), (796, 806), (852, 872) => 0.32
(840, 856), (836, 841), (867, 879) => 1.20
